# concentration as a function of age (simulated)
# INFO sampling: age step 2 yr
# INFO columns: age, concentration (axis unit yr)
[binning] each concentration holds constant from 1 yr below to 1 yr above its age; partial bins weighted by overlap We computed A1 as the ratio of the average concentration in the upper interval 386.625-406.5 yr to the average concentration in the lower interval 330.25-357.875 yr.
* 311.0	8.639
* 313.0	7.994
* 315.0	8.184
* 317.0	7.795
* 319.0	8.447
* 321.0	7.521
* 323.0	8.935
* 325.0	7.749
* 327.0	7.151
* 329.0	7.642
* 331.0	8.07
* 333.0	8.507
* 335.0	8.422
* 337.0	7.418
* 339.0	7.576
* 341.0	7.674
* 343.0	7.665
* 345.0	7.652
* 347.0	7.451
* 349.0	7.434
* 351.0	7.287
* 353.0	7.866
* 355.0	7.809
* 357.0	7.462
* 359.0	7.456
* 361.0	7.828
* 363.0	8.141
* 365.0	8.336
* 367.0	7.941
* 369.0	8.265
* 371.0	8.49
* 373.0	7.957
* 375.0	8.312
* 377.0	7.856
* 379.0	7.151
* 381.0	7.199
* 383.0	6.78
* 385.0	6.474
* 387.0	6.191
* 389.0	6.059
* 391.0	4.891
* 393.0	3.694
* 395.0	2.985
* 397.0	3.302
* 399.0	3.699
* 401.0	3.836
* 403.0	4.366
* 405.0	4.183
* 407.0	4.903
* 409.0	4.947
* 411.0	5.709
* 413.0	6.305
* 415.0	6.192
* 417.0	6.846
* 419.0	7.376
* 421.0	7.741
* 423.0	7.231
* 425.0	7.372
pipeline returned 0.55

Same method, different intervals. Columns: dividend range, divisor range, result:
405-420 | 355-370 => 0.75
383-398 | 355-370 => 0.62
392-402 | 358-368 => 0.44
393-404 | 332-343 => 0.46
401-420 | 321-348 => 0.71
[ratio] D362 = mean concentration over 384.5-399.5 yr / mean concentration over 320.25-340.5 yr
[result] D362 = 0.6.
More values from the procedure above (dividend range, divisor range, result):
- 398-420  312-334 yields 0.66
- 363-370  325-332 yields 1.07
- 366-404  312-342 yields 0.77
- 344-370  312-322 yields 0.97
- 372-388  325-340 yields 0.93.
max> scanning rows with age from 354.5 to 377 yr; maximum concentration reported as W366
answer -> 8.49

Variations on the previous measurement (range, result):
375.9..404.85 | 7.856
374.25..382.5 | 8.312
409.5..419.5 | 7.376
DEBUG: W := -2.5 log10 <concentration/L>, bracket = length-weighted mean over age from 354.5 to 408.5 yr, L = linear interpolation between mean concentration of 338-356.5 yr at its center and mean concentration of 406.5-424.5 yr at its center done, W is 0.12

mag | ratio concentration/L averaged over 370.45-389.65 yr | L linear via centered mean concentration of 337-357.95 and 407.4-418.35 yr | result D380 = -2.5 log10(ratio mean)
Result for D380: -0.07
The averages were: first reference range 7.58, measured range 7.24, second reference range 5.98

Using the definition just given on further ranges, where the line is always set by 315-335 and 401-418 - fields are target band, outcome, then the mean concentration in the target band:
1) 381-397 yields 0.14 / 5.29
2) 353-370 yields -0.16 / 7.9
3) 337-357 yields -0.04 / 7.59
